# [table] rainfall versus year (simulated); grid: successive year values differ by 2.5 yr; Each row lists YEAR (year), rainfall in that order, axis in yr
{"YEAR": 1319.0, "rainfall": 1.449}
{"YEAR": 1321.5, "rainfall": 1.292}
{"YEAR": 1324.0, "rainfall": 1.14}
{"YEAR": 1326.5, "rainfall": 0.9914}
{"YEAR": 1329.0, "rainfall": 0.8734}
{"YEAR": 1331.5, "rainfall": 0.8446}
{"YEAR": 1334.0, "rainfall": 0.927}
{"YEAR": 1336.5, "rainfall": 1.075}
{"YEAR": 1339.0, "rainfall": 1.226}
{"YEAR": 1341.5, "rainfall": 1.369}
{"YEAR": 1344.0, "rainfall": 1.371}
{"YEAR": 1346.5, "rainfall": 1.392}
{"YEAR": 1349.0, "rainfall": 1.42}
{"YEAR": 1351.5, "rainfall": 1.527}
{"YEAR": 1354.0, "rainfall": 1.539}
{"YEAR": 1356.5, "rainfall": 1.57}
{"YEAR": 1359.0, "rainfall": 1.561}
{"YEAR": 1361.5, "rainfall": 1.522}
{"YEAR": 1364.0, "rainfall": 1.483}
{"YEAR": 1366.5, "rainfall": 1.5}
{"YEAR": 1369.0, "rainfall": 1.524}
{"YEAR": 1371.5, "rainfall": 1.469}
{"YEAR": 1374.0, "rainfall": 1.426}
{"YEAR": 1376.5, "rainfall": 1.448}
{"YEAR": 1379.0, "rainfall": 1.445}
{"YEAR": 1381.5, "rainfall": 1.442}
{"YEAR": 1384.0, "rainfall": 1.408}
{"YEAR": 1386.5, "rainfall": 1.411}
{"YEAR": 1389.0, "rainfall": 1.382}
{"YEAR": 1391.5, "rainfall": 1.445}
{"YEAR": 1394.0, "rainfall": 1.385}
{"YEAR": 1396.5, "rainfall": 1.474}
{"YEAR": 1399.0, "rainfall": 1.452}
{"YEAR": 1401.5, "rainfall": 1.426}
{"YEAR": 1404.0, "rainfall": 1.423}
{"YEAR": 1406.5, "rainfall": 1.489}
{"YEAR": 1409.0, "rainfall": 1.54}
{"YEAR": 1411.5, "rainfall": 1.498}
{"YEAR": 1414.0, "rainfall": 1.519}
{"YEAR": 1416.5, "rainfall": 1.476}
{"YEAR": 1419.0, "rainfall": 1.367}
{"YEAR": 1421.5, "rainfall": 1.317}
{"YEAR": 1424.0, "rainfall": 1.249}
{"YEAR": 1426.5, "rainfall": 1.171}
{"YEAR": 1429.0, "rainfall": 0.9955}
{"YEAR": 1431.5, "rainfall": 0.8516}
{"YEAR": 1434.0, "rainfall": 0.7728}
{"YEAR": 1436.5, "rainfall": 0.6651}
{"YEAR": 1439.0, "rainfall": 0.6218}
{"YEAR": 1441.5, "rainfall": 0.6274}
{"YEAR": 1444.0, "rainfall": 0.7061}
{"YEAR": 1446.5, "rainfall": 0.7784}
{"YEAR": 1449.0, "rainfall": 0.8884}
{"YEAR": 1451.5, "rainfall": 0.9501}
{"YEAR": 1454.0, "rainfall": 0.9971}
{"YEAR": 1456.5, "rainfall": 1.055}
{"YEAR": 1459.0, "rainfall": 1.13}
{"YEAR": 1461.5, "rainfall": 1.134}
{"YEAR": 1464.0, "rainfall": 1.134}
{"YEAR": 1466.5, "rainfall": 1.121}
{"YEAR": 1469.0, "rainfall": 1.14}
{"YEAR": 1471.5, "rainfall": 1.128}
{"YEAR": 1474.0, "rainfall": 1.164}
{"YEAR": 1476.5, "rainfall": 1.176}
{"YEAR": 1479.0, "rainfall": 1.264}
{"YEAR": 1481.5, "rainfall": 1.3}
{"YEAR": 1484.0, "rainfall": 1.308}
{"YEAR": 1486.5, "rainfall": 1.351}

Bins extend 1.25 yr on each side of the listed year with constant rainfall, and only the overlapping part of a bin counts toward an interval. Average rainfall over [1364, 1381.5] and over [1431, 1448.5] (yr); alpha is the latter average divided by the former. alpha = 0.5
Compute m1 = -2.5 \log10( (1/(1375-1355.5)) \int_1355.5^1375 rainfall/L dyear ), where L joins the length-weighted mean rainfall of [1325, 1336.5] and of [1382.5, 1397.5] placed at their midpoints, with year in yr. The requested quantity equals -0.24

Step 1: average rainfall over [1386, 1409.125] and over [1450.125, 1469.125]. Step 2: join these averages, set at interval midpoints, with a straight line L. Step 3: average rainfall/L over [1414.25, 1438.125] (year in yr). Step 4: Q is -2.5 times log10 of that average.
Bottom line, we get 0.16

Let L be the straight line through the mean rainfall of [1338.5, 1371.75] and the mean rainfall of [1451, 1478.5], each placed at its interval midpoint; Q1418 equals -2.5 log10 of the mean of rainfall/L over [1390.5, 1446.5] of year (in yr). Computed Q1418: 0.07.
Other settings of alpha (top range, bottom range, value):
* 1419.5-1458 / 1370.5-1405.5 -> 0.64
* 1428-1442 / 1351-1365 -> 0.49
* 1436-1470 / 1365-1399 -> 0.64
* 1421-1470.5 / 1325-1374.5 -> 0.72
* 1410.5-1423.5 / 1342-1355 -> 0.99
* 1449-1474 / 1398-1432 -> 0.80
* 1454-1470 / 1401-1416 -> 0.75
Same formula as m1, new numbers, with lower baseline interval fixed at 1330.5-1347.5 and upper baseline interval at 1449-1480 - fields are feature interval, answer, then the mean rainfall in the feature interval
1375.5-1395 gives -0.23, 1.42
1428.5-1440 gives 0.41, 0.771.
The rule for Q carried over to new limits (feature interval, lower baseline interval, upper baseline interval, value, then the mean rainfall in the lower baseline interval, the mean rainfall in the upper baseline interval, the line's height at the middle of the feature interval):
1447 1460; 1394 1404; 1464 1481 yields 0.24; 1.44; 1.17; 1.24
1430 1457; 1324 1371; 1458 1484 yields 0.44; 1.32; 1.18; 1.21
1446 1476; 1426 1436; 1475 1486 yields 0.07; 0.91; 1.27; 1.13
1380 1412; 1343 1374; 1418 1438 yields -0.16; 1.49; 1.04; 1.25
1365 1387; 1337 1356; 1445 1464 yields -0.13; 1.4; 0.996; 1.29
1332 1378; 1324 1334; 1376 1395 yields -0.20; 0.936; 1.42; 1.16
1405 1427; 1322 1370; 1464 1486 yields -0.13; 1.31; 1.2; 1.25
